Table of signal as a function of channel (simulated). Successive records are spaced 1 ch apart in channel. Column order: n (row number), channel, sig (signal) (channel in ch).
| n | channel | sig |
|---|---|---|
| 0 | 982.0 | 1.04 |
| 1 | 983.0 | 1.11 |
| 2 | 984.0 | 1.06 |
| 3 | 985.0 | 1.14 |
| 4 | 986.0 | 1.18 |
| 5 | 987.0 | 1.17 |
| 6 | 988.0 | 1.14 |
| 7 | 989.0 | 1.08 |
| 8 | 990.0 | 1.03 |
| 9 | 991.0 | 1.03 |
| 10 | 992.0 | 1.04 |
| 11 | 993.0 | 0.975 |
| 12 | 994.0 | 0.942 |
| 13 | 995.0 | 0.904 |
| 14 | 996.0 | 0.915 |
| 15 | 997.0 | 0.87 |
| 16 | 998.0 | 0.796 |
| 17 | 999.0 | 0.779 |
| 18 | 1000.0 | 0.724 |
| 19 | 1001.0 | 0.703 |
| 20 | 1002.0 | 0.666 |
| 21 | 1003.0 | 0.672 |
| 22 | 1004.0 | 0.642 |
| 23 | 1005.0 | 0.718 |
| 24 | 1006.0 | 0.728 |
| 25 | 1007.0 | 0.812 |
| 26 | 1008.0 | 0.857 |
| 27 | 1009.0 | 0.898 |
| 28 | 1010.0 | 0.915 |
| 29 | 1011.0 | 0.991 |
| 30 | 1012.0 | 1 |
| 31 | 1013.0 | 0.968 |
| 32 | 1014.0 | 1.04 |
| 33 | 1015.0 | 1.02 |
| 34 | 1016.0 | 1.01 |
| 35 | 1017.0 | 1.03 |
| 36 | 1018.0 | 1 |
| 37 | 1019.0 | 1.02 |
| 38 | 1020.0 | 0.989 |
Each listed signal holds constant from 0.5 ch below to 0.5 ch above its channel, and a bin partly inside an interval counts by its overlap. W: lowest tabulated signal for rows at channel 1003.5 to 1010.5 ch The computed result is 0.642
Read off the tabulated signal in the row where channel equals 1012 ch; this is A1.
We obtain 1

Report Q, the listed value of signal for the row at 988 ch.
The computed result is 1.14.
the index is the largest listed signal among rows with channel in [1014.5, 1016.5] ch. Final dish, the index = 1.02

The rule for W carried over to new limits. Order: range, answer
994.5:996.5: 0.904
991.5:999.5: 0.779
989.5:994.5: 0.942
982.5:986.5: 1.06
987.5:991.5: 1.03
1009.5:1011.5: 0.915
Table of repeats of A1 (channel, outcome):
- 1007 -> 0.812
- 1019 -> 1.02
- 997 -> 0.87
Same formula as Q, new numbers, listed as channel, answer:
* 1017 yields 1.03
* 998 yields 0.796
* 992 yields 1.04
